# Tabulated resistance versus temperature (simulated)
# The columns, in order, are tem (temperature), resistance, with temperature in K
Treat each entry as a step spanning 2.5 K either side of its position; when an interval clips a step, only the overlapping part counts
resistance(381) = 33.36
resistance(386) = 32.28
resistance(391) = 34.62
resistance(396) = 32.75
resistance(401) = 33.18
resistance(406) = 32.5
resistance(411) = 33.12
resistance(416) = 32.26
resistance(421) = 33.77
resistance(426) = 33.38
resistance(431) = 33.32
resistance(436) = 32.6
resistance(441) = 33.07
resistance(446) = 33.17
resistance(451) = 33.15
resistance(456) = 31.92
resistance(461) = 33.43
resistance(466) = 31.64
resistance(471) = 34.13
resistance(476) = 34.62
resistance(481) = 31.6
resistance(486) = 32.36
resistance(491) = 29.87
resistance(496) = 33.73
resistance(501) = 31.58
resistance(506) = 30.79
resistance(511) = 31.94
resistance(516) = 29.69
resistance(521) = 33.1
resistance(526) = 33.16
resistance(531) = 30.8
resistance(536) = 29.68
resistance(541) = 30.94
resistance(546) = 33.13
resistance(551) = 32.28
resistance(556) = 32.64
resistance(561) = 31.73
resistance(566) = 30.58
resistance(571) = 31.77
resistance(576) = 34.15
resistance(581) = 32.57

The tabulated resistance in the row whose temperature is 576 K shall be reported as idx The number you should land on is 34.15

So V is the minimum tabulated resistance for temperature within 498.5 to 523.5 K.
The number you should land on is 29.69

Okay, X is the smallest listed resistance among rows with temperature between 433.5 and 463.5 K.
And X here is 31.92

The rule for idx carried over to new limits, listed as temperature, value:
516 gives 29.69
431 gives 33.32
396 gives 32.75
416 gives 32.26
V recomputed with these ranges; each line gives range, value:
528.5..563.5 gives 29.68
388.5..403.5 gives 32.75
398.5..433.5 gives 32.26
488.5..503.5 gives 29.87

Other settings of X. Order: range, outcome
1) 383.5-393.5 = 32.28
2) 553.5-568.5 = 30.58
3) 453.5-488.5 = 31.6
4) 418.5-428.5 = 33.38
